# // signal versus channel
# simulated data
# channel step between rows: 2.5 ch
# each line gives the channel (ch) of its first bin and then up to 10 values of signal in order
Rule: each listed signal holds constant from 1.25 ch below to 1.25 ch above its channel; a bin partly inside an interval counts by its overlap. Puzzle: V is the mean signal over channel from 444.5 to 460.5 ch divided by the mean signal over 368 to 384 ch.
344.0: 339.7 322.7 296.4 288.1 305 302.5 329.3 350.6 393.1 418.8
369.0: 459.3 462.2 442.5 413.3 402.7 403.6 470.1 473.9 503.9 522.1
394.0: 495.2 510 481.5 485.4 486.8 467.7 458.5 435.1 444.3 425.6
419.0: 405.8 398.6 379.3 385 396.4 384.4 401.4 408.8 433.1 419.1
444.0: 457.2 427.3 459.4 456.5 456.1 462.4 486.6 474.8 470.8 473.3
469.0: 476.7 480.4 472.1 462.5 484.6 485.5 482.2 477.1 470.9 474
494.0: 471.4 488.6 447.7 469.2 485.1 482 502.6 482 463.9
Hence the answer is 1.06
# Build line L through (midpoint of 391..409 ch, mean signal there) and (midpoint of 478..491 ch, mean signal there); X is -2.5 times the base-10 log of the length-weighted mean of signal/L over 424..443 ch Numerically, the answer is 0.20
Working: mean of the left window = 489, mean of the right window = 480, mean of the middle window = 403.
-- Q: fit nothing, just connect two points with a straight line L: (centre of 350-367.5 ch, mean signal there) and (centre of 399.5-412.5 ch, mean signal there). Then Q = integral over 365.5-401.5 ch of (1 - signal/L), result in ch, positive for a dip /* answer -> -5.0 ch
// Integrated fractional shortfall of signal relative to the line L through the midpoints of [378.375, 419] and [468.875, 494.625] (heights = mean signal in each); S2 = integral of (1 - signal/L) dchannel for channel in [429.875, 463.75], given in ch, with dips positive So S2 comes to 2.22 ch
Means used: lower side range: 466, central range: 441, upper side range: 476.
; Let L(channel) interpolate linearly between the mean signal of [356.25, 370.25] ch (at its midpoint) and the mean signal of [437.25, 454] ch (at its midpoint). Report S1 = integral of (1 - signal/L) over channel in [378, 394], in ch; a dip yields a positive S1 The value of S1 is -2.7 ch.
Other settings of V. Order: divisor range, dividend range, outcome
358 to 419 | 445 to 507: 1.05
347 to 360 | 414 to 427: 1.33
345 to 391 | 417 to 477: 1.12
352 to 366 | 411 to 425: 1.23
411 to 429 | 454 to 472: 1.16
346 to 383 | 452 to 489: 1.27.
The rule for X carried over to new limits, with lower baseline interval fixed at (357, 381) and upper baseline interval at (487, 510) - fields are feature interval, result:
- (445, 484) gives -0.03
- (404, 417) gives -0.06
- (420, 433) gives 0.12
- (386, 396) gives -0.20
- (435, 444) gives 0.05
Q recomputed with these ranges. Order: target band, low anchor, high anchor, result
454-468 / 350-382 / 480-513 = -0.63 ch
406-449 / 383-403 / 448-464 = 5.29 ch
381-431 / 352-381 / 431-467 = -4.51 ch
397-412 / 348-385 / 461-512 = -2.21 ch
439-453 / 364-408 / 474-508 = 0.80 ch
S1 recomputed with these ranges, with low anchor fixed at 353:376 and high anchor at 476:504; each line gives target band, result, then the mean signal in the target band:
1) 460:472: -0.5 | 475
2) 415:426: 0.6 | 402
